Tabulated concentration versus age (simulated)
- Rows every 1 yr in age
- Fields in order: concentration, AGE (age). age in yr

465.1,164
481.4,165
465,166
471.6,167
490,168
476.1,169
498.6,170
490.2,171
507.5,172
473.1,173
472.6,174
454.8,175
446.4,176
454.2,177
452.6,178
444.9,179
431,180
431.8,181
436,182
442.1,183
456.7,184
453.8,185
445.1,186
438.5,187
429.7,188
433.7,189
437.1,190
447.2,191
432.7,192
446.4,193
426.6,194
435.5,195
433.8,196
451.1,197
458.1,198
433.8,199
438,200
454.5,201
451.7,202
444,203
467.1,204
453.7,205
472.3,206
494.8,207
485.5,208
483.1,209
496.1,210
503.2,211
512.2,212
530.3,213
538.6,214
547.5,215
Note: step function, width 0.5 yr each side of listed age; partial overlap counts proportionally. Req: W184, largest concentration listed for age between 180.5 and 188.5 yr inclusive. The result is 456.7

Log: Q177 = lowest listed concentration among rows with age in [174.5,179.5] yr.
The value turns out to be 444.9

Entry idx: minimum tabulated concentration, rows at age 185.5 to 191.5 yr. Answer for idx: 429.7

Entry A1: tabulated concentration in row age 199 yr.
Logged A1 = 433.8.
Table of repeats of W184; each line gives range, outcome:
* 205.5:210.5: 496.1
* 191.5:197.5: 451.1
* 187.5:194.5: 447.2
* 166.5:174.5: 507.5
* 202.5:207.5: 494.8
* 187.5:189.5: 433.7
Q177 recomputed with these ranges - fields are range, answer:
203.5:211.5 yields 453.7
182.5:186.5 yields 442.1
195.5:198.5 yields 433.8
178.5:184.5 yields 431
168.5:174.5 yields 472.6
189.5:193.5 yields 432.7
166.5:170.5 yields 471.6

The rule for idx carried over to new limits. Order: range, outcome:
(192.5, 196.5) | 426.6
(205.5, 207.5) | 472.3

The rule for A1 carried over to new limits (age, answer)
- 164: 465.1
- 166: 465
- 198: 458.1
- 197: 451.1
